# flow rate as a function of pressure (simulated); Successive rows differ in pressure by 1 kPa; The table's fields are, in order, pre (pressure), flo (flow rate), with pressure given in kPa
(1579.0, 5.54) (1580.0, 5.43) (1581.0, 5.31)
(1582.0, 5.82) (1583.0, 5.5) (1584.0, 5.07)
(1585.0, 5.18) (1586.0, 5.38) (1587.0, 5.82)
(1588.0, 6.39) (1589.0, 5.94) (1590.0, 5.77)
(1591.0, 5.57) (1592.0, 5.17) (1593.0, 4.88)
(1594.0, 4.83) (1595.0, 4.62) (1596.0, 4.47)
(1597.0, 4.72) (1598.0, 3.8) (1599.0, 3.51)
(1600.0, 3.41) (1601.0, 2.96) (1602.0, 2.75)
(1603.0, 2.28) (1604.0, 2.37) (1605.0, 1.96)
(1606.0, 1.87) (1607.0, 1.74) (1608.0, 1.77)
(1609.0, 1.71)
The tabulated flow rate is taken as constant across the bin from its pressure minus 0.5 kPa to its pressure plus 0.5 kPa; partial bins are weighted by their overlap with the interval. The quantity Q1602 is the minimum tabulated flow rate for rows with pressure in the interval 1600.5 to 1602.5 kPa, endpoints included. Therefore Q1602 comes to 2.75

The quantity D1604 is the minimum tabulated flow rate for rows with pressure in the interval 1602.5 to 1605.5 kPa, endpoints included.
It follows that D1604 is 1.96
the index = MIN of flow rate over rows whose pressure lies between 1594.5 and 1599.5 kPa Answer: 3.51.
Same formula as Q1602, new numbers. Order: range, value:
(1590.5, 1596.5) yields 4.47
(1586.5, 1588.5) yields 5.82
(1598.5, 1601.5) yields 2.96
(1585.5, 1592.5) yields 5.17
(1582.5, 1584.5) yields 5.07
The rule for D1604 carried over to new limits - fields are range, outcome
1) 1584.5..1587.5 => 5.18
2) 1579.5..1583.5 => 5.31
